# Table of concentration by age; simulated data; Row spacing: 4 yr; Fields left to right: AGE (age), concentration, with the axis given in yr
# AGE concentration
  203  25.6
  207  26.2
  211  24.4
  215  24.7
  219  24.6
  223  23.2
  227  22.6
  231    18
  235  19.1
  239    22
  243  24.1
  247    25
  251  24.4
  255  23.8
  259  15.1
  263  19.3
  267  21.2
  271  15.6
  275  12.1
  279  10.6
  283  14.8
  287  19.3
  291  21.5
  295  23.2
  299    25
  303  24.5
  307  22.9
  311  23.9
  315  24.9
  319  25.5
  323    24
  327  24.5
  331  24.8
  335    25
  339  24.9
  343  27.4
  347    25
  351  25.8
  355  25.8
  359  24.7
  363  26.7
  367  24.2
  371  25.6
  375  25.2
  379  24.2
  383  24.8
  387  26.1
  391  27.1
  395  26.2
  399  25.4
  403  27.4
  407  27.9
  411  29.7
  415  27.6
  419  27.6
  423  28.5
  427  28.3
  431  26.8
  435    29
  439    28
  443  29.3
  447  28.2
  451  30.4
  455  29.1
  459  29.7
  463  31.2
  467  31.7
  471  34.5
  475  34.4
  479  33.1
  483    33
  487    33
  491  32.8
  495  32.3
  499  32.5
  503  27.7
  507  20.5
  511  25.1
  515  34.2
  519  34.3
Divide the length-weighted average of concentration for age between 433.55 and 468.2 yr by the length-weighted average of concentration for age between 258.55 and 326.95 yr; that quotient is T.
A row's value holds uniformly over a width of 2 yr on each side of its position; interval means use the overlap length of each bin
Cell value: 1.45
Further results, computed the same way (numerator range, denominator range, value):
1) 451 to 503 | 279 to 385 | 1.34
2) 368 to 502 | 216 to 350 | 1.33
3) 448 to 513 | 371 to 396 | 1.20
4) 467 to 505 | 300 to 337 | 1.33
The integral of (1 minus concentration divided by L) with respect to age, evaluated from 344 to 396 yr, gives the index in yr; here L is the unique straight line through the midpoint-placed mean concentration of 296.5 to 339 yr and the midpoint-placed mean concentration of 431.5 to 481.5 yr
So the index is 2.5 yr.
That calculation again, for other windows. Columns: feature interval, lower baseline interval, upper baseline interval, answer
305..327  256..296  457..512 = -4.8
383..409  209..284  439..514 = 0.4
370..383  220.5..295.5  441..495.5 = 0.7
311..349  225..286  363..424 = -3.2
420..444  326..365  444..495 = 1.3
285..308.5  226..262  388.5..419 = 0.7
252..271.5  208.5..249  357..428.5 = 3.3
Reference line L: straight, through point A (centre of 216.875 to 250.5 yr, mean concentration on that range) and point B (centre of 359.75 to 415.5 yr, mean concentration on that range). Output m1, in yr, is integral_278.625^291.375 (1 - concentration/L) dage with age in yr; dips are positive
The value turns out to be 3.8 yr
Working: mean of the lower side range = 22.4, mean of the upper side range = 26.2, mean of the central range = 16.7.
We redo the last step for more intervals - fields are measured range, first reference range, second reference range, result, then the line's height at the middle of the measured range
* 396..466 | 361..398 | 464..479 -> 3.2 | 29.9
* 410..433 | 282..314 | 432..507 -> 0.3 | 28.4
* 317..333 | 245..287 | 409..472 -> -2.0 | 22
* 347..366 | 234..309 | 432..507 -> -0.7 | 24.7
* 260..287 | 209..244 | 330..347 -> 9.0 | 23.7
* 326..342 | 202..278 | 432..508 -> 0.1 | 25.2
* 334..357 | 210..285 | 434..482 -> -0.5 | 25.1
